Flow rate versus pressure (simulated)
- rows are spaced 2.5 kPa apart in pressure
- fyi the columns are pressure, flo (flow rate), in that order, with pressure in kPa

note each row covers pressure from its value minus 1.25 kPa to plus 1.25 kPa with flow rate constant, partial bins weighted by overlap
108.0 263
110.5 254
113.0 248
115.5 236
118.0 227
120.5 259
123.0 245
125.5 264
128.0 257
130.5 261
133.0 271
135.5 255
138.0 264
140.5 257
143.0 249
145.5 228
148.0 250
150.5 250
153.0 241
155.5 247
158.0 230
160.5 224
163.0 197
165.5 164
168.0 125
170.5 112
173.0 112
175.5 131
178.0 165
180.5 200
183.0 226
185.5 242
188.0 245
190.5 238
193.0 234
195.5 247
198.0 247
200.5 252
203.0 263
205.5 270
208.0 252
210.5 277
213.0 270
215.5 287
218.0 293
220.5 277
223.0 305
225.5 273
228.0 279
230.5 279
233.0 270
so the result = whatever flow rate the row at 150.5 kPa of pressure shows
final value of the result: 250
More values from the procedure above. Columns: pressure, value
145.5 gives 228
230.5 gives 279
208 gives 252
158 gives 230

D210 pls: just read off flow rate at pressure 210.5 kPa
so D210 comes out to 277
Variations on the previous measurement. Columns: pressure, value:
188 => 245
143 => 249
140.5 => 257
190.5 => 238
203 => 263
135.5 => 255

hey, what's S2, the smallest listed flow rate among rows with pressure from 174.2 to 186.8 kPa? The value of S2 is 131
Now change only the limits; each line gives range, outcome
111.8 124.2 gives 227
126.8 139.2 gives 255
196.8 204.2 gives 247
